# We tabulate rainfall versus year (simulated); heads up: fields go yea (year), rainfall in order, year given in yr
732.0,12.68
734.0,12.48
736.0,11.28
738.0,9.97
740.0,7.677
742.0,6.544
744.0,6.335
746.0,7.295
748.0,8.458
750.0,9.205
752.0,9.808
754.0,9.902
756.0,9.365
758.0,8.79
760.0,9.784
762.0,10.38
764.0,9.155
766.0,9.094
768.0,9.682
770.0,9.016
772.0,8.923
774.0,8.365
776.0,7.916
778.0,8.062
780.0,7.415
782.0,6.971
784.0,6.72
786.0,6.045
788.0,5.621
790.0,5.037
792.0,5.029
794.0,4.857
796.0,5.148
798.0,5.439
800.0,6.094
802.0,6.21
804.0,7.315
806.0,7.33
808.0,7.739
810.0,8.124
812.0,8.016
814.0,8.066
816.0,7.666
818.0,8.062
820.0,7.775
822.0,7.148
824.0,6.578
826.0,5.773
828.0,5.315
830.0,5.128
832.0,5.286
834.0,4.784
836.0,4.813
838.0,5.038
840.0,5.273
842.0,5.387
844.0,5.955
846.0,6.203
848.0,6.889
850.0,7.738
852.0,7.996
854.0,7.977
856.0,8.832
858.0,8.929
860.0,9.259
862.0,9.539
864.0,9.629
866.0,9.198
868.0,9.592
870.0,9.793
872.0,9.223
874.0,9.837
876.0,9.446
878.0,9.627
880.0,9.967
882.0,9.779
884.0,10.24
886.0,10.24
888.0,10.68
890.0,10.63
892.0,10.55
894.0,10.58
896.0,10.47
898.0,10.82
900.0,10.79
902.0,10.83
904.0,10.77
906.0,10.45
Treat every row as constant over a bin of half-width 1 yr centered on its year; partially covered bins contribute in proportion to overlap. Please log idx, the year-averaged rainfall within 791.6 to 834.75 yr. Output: 6.52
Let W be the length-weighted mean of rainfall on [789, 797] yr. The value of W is 5.02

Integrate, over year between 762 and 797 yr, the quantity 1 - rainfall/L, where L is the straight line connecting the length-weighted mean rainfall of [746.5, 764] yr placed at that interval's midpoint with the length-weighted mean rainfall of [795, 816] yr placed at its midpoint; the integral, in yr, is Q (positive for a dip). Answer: 4.12 yr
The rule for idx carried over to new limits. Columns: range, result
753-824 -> 7.59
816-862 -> 6.73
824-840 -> 5.26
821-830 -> 6.08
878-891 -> 10.2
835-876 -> 7.89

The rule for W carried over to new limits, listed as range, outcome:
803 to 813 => 7.7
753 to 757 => 9.63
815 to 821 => 7.83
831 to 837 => 4.96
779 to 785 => 7.04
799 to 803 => 6.15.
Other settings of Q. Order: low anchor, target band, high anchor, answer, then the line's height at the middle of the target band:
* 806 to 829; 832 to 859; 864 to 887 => 6.24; 8.47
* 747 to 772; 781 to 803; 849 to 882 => 8.43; 9.31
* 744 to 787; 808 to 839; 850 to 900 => 8.77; 9.14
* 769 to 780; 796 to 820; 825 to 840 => -2.82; 6.52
